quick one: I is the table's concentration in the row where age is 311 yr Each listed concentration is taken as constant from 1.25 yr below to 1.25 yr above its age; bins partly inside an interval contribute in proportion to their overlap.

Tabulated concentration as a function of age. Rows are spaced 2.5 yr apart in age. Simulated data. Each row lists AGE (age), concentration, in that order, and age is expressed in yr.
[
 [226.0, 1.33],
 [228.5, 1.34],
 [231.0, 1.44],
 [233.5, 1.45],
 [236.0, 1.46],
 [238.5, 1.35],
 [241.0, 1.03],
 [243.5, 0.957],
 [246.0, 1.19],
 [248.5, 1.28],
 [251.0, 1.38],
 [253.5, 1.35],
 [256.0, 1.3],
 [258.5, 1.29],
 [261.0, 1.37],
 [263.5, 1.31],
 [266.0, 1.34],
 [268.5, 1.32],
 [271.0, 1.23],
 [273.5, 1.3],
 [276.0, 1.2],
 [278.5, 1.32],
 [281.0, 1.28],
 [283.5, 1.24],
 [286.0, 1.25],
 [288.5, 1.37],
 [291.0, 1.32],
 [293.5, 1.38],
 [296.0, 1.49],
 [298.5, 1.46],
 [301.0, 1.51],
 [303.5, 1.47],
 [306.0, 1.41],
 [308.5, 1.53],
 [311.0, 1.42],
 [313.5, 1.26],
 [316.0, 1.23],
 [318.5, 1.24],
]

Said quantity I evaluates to 1.42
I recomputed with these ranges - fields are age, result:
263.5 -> 1.31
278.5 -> 1.32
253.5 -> 1.35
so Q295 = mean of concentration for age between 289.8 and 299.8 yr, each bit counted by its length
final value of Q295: 1.41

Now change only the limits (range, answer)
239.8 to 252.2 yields 1.17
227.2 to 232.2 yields 1.39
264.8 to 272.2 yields 1.3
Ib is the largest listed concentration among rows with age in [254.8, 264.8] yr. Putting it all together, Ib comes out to 1.37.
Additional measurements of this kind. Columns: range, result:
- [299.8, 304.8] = 1.51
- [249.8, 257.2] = 1.38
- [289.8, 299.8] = 1.49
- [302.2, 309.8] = 1.53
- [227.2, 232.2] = 1.44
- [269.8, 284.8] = 1.32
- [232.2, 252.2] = 1.46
